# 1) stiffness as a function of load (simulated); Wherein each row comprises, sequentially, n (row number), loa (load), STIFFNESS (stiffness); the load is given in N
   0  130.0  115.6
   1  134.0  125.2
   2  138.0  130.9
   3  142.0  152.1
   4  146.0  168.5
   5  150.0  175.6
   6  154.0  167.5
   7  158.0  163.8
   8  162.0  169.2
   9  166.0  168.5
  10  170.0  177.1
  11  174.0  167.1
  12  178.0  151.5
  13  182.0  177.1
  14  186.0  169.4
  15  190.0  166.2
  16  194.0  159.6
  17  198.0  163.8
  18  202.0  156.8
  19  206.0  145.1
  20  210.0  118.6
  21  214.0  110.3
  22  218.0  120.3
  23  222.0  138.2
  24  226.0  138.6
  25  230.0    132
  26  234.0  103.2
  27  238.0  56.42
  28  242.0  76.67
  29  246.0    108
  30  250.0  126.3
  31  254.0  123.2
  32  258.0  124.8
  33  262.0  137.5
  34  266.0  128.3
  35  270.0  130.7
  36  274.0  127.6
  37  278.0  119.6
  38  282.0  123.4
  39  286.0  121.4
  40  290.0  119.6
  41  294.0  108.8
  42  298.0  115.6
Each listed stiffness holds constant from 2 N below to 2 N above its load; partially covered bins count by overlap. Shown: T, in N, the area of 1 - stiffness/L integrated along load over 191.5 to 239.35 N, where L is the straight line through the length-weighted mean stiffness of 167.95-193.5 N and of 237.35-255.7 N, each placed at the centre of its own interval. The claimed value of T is 1.2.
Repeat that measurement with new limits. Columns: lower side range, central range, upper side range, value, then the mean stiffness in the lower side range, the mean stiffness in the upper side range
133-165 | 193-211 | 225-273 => -1.9 N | 158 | 115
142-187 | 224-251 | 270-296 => 6.6 N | 168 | 121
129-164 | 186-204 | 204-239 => -4.2 N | 153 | 120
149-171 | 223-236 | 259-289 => 1.6 N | 170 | 127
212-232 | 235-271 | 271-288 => 3.9 N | 128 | 123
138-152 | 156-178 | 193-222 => -2.1 N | 160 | 138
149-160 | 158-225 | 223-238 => -4.9 N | 168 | 116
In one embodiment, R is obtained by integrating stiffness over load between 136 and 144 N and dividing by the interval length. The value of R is 142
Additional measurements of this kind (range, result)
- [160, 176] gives 170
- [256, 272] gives 130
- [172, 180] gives 159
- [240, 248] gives 92.3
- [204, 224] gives 126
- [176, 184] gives 164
